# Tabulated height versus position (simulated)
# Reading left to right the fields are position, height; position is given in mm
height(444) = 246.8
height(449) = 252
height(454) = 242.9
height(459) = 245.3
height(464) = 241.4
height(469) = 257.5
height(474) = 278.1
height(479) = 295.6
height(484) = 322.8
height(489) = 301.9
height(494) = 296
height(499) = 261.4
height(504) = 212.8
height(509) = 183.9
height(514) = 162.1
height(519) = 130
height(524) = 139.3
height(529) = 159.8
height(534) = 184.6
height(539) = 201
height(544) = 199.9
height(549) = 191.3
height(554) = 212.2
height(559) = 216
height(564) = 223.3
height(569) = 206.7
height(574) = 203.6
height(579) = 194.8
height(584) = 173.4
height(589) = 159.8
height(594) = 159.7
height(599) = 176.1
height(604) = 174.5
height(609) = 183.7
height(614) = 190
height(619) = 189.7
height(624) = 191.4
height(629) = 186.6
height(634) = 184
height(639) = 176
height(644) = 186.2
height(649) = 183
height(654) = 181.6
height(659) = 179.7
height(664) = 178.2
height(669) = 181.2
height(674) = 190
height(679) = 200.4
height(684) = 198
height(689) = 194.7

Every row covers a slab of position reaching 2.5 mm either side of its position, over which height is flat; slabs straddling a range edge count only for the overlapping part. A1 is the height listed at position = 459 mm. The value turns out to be 245.3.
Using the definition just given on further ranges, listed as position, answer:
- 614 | 190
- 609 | 183.7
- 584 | 173.4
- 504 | 212.8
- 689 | 194.7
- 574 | 203.6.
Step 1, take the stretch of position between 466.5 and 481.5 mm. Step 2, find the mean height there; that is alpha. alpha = 277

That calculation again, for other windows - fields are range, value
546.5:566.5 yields 211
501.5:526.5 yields 166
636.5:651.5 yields 182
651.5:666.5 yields 180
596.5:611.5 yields 178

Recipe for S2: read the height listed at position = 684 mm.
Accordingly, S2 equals 198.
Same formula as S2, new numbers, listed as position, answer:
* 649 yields 183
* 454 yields 242.9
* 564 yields 223.3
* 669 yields 181.2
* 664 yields 178.2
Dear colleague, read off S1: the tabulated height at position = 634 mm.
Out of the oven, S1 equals 184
